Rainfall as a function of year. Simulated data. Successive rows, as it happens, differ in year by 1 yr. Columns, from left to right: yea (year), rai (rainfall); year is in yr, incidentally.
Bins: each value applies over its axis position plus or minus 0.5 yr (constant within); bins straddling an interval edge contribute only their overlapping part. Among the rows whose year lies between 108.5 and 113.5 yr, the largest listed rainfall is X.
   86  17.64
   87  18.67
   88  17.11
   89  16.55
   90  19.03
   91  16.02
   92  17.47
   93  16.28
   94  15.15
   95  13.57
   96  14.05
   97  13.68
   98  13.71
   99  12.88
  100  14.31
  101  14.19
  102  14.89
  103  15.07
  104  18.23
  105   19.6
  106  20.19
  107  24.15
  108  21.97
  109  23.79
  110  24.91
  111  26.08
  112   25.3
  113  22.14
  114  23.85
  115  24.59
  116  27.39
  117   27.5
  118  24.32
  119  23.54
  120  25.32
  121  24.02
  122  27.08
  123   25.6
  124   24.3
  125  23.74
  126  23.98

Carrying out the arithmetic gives 26.08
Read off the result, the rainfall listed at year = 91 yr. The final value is 16.02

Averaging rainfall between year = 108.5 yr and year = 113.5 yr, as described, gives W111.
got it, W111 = 24.4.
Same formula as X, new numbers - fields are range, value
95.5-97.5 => 14.05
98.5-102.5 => 14.89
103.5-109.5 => 24.15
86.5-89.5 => 18.67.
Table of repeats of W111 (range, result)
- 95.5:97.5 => 13.9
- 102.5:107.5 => 19.4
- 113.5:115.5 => 24.2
